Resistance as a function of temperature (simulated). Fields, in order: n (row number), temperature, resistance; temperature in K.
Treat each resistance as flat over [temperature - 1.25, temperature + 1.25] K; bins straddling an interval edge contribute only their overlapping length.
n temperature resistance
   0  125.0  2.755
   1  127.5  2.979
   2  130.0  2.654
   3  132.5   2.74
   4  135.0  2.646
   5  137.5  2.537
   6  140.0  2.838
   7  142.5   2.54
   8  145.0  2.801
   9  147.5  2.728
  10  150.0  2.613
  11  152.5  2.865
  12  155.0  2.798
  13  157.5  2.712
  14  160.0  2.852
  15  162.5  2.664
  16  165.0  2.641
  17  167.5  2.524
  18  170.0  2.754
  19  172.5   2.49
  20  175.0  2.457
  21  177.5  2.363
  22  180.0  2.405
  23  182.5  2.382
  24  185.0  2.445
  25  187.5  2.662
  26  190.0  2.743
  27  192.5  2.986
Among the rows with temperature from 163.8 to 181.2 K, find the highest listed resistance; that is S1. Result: 2.754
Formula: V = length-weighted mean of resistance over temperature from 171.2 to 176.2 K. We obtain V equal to 2.48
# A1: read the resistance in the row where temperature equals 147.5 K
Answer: 2.728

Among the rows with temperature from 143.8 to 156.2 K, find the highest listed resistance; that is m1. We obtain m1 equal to 2.865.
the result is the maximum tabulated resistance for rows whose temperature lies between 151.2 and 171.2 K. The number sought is 2.865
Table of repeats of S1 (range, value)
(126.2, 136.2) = 2.979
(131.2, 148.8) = 2.838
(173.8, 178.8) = 2.457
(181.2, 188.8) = 2.662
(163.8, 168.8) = 2.641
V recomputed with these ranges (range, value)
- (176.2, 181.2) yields 2.38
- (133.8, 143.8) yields 2.64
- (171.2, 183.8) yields 2.42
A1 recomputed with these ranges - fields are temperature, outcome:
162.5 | 2.664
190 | 2.743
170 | 2.754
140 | 2.838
